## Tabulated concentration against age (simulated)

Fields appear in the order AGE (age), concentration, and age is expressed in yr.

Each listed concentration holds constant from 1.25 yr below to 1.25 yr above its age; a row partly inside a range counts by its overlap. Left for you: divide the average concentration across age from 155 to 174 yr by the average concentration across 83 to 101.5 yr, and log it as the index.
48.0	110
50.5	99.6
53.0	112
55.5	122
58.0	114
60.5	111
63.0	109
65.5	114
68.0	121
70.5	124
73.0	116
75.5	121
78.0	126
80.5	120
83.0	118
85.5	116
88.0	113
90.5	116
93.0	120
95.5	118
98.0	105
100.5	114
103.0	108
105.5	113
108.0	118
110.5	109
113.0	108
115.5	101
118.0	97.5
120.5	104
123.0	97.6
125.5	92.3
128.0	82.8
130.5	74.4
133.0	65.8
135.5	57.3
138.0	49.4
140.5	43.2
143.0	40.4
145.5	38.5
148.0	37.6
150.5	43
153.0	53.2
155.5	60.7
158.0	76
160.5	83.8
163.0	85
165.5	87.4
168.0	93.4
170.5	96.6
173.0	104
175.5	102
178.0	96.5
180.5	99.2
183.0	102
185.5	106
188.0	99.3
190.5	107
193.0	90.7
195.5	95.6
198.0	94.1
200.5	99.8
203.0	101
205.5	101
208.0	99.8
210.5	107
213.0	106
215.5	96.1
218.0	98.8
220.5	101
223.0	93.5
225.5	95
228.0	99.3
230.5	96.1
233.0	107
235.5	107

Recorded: 0.8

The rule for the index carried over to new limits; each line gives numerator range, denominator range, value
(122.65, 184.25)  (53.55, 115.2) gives 0.64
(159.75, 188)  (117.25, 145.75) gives 1.36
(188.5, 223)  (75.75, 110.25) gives 0.86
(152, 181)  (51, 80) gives 0.74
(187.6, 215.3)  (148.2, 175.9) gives 1.28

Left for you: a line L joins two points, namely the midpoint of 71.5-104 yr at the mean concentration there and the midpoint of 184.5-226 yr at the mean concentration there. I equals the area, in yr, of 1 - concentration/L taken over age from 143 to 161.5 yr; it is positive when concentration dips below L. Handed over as 9.0 yr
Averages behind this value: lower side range 116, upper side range 99.6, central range 54.7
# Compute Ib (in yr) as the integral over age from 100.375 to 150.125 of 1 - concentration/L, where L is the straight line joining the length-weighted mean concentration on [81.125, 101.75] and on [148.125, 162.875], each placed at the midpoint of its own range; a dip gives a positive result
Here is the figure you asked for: 5.0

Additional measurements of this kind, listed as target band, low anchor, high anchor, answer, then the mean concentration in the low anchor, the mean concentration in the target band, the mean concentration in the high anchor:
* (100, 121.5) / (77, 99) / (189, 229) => 1.08 yr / 117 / 108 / 99.1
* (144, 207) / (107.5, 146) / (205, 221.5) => 4.60 yr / 80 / 86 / 101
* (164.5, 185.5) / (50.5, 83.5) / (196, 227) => 1.11 yr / 117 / 98.3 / 99.3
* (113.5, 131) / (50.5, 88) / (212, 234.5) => 2.60 yr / 117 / 94.2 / 99.2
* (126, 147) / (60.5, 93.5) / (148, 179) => 7.92 yr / 118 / 57.5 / 79.9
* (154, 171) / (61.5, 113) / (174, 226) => 3.67 yr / 116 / 82.2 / 99.7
